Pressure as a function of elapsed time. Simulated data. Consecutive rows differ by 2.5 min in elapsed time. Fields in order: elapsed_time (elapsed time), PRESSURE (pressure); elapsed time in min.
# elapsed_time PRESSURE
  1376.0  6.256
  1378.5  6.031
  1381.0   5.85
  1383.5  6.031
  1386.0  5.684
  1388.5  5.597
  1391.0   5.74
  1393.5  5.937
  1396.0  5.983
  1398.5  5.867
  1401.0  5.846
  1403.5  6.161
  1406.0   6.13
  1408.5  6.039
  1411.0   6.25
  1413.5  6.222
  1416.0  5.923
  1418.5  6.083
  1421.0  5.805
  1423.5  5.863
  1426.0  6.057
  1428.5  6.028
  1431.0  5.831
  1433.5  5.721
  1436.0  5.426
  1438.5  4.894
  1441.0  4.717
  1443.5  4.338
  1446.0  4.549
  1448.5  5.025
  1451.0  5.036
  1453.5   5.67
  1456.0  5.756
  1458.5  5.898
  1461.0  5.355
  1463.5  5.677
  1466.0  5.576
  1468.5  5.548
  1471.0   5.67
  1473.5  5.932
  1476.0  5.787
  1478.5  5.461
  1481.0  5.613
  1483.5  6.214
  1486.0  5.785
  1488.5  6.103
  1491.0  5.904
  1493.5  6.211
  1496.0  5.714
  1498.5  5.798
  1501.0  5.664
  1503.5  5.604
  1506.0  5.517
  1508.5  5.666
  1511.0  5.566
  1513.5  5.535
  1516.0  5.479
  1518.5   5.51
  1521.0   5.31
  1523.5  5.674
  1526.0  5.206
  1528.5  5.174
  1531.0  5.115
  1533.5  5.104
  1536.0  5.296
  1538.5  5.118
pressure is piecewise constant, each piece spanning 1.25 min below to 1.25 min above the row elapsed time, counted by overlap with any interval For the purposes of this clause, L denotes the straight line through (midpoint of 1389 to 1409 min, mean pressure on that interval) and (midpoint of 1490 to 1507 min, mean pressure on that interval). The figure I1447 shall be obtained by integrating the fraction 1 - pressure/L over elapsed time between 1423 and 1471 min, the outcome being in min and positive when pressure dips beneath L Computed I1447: 3.6 min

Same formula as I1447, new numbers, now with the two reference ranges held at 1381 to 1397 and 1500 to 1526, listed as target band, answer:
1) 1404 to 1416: -0.7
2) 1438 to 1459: 2.2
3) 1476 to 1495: -1.0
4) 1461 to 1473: 0.1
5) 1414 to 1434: -0.7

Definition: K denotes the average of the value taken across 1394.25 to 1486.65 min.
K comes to 5.67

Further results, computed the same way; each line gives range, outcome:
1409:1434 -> 5.99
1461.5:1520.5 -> 5.71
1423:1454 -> 5.3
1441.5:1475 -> 5.37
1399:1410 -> 6.04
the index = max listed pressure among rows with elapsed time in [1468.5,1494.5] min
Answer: 6.214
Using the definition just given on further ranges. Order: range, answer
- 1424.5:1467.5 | 6.057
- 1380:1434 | 6.25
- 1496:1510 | 5.798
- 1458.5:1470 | 5.898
